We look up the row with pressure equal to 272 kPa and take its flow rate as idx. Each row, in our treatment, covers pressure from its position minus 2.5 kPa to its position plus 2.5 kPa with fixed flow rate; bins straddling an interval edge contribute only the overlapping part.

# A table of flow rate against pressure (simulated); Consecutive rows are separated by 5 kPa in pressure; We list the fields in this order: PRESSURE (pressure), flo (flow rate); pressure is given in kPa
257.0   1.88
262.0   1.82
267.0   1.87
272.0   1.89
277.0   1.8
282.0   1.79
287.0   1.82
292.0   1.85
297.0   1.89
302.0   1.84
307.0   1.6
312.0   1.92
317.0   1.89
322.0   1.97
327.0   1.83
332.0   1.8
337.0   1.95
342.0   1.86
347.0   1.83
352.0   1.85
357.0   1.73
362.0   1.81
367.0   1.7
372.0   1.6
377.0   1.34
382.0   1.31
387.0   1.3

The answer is 1.89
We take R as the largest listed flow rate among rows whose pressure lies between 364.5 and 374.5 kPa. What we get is 1.7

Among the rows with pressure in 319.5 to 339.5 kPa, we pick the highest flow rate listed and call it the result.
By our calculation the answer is 1.97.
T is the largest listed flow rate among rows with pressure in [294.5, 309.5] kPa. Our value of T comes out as 1.89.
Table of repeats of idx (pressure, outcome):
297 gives 1.89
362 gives 1.81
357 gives 1.73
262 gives 1.82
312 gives 1.92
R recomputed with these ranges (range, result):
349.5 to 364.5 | 1.85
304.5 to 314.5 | 1.92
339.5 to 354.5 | 1.86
